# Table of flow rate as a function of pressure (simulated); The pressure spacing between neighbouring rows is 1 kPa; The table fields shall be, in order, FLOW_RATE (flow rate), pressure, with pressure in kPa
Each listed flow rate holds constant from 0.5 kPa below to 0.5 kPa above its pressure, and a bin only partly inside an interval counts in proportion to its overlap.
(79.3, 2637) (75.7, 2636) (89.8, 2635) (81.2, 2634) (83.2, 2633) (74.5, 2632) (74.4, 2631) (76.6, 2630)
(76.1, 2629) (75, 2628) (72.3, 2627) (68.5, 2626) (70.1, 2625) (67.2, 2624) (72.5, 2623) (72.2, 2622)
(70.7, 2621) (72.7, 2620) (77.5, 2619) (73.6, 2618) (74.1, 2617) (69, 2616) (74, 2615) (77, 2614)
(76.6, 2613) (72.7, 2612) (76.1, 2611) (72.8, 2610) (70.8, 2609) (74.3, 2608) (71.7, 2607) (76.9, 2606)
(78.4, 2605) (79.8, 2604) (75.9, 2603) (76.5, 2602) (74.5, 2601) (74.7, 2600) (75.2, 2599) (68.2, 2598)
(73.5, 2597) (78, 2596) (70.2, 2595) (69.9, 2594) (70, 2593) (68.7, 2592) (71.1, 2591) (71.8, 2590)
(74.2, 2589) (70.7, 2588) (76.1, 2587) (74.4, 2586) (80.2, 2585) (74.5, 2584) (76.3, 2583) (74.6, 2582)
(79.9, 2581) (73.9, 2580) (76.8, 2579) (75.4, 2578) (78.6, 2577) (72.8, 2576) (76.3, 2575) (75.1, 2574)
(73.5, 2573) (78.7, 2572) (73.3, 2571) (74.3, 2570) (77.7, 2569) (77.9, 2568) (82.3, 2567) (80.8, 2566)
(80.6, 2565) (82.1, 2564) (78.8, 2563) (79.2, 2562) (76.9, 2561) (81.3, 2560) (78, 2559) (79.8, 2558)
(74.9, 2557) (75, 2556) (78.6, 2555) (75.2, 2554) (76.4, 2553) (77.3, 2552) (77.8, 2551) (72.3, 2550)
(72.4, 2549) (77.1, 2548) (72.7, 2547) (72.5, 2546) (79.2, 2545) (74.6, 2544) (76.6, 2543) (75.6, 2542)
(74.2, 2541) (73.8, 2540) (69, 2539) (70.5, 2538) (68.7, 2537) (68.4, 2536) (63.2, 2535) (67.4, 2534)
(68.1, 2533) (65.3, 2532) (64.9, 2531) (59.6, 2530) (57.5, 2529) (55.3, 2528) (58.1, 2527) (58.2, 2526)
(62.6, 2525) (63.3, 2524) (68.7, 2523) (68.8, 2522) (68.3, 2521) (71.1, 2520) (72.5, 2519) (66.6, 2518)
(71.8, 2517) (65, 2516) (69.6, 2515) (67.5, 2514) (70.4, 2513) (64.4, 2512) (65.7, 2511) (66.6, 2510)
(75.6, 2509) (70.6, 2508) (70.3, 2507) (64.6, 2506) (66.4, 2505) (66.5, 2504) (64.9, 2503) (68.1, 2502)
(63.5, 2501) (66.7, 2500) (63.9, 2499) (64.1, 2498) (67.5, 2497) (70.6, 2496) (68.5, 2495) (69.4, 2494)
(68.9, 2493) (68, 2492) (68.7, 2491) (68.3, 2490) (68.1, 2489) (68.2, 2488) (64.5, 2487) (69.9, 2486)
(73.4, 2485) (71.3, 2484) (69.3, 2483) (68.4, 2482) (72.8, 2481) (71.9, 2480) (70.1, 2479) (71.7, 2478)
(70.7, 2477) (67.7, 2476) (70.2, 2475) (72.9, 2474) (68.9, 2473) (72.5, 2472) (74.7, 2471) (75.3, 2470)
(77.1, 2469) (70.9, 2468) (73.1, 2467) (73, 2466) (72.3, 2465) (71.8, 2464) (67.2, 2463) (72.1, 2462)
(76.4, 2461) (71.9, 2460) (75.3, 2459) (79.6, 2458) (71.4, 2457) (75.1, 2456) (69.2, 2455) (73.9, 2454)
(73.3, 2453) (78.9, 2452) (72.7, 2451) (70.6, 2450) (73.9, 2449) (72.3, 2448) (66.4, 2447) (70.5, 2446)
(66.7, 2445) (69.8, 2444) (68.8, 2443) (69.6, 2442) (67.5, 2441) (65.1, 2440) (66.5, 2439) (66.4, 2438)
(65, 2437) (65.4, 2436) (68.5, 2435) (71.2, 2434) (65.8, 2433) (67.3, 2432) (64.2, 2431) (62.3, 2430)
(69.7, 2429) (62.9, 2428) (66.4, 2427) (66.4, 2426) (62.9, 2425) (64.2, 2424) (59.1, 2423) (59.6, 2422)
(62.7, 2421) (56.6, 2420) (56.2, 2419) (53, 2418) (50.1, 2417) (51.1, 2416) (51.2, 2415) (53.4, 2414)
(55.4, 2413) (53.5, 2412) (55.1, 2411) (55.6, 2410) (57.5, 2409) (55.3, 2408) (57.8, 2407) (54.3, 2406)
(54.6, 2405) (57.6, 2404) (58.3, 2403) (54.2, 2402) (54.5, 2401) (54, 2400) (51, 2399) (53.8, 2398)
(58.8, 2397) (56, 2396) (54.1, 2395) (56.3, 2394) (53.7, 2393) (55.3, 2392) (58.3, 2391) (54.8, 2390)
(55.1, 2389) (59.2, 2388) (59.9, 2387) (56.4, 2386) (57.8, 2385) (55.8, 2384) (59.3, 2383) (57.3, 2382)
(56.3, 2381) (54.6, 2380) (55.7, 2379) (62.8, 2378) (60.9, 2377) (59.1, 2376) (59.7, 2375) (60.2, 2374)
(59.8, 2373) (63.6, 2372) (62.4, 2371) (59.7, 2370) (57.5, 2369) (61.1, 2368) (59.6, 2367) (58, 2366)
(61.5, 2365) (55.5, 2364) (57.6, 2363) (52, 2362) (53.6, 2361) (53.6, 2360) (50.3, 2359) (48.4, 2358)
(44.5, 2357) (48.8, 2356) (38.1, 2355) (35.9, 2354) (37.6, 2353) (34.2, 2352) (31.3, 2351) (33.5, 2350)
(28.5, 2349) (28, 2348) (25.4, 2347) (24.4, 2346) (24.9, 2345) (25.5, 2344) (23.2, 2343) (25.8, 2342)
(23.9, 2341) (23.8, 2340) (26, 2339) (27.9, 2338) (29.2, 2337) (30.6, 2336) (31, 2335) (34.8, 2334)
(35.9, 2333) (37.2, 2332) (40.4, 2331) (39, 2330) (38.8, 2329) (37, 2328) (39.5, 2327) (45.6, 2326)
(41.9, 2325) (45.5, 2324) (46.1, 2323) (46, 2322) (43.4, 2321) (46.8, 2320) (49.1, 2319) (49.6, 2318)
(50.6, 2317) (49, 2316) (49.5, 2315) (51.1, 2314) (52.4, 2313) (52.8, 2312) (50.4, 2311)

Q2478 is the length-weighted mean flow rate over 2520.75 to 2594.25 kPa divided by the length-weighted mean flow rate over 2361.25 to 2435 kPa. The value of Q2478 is 1.25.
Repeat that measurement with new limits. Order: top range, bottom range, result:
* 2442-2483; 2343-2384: 1.48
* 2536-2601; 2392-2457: 1.21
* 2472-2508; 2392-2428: 1.21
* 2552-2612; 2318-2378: 1.76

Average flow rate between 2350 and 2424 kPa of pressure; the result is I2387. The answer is 54.7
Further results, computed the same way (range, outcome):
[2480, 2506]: 68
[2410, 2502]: 67.5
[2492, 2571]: 70.7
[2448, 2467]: 73.2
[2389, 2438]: 58.5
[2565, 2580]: 76.7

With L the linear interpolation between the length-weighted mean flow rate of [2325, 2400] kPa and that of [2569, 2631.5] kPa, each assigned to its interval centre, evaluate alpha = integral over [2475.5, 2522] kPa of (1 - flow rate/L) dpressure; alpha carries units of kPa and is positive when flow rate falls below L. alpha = -4.7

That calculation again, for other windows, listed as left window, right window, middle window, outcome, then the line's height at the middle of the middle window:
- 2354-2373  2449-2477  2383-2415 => 2.7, 61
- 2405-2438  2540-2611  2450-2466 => -2.4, 63.7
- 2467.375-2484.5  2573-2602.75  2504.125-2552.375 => 2.7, 72.8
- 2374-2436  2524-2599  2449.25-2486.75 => -4.8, 64.2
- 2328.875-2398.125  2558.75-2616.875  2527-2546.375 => 0.2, 68.9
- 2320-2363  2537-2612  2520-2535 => 0.9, 67.6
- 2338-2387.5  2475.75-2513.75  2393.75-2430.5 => -1.4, 55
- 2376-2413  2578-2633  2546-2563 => -1.7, 69.7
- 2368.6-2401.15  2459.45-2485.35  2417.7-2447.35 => 0.2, 65.3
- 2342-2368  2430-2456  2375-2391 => -2.4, 50.3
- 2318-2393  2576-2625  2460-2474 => -3.4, 58.6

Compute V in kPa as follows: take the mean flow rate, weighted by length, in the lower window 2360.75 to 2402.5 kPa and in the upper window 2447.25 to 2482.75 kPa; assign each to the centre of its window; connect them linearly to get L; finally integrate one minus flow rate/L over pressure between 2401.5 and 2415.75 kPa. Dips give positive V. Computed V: 1.6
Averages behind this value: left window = 57.3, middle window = 55.2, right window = 72.5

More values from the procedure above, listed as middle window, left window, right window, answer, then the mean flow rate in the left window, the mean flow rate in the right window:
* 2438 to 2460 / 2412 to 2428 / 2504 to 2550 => -3.8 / 57.9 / 68.3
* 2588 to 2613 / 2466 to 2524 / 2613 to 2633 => -0.3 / 69.2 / 73.4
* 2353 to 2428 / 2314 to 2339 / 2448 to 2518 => -4.7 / 40.9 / 70.3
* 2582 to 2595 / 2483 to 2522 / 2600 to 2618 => 0.1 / 68.2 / 74.7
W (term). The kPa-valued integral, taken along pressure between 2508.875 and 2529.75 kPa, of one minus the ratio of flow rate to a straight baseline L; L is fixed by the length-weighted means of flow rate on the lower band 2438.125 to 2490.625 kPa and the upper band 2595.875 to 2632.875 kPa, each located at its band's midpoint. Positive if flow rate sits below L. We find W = 1.84 kPa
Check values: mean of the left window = 71.2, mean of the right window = 74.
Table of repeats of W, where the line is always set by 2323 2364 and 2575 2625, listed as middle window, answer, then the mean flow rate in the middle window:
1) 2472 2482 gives -2.6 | 70.7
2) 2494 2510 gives -2.1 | 67.5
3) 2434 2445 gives -3.6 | 67.4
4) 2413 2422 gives -1.4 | 54.6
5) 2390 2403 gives -3.1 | 55.1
